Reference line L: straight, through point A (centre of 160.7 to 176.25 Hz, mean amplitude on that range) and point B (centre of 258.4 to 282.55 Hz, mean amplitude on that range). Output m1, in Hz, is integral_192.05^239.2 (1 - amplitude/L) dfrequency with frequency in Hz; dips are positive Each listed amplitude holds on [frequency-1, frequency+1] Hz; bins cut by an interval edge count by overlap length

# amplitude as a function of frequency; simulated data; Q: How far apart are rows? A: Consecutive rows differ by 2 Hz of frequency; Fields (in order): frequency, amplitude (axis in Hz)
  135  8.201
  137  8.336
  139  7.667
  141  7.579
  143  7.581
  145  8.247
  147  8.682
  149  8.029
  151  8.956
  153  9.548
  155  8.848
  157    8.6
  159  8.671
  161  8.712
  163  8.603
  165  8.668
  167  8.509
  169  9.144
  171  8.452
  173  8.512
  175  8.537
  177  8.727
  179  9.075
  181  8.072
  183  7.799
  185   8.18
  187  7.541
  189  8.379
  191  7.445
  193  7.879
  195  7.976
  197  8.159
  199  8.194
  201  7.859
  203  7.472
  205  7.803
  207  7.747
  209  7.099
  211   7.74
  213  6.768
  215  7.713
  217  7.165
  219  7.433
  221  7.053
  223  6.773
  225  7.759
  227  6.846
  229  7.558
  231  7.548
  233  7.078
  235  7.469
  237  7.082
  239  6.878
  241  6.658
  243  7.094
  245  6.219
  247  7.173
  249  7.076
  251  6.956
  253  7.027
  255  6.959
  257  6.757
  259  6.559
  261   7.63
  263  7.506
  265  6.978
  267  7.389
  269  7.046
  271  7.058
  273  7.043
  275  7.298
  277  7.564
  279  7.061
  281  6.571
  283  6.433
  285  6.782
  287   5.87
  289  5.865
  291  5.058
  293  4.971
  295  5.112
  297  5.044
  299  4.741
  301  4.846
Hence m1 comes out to 2.8 Hz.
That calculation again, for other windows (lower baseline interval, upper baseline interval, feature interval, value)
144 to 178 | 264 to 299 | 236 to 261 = 0.4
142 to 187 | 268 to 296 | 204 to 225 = 0.8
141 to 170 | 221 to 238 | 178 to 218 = 0.1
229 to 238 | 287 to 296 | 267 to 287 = -3.9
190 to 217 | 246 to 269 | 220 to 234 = 0.3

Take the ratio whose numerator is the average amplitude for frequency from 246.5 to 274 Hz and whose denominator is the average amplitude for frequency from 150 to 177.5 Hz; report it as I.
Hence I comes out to 0.8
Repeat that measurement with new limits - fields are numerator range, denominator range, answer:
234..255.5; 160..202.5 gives 0.84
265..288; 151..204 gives 0.83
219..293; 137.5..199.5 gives 0.83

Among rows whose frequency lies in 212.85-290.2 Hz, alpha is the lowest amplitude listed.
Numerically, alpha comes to 5.865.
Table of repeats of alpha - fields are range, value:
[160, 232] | 6.768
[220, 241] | 6.658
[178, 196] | 7.445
